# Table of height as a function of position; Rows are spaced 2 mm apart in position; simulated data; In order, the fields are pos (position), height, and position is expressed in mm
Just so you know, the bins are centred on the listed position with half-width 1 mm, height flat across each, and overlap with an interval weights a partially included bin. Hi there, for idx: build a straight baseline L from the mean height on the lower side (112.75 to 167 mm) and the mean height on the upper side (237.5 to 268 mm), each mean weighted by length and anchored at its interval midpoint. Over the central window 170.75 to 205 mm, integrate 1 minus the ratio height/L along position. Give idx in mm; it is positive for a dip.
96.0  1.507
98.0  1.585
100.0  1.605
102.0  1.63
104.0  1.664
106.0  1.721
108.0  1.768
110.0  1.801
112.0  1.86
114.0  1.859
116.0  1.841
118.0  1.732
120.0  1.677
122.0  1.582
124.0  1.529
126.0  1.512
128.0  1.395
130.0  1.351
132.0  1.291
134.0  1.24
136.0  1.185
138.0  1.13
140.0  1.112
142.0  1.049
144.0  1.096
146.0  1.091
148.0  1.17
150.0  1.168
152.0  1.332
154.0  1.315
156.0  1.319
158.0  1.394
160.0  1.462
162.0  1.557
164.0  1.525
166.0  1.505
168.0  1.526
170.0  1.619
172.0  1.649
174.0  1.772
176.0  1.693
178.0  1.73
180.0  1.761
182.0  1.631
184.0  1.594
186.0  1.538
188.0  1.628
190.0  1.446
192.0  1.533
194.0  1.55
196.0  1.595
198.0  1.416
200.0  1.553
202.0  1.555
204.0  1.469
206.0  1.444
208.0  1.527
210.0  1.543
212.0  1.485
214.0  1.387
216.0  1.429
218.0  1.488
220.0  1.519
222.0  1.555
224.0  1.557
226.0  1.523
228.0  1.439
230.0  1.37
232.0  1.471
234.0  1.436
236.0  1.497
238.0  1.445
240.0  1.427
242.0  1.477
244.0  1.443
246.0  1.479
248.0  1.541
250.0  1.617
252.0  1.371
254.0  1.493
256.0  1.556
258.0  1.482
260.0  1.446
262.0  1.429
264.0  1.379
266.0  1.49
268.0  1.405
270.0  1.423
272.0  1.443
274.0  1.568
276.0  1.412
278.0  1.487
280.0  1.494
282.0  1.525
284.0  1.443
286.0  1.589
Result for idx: -4.15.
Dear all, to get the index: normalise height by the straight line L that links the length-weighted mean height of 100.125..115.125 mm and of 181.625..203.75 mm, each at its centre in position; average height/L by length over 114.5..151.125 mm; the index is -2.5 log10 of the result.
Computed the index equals 0.246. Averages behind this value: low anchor 1.75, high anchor 1.54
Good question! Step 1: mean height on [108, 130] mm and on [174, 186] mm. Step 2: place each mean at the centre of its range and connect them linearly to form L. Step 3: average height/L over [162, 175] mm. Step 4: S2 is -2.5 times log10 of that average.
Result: 0.05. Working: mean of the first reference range 1.67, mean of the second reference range 1.68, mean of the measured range 1.6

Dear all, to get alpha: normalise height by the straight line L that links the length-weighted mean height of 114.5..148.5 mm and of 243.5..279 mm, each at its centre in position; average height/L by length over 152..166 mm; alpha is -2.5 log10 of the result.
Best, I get -0.03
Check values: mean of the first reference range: 1.36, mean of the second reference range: 1.47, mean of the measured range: 1.43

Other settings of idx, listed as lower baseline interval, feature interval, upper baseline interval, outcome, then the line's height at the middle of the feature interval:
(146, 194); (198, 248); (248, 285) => 0.3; 1.49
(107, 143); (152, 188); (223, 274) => -1.8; 1.49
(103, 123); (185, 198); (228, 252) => 0.3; 1.58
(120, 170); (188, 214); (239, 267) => -1.9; 1.41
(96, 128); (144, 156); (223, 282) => 3.0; 1.62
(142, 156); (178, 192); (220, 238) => -3.0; 1.32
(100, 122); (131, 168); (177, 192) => 8.6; 1.67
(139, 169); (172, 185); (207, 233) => -3.0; 1.37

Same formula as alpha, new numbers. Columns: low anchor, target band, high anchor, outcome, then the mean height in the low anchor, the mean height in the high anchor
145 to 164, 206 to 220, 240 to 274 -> -0.05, 1.32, 1.47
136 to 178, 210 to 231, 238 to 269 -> -0.03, 1.38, 1.47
